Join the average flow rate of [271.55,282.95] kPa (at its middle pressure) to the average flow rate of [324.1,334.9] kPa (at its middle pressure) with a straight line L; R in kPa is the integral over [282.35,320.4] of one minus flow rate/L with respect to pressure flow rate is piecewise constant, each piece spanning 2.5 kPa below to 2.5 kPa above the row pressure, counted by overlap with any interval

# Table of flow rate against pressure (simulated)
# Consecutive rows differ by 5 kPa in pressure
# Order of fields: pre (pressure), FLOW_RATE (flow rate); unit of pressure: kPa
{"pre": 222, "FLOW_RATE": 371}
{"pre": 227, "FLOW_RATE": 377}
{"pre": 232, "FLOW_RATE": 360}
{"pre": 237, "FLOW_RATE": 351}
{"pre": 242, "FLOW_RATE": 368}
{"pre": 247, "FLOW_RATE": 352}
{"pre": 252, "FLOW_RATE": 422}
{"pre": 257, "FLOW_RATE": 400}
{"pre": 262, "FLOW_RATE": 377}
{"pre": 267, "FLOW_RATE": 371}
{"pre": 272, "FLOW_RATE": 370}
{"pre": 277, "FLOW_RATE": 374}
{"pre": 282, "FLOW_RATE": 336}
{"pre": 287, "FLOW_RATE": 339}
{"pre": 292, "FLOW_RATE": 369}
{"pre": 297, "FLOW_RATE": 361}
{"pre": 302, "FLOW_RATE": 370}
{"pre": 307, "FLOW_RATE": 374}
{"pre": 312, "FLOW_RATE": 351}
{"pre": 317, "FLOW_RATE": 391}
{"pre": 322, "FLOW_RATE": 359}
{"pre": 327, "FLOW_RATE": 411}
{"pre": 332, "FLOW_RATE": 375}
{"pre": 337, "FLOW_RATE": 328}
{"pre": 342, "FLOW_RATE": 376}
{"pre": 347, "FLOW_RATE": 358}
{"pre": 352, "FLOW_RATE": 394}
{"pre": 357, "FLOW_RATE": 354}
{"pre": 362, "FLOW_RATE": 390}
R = 1.1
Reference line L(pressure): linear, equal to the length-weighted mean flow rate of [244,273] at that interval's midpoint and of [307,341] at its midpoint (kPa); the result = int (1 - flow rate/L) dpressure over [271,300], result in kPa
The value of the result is 1.5 kPa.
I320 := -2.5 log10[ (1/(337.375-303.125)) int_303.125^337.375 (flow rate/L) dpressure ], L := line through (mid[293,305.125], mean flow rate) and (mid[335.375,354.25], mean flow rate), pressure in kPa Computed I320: -0.02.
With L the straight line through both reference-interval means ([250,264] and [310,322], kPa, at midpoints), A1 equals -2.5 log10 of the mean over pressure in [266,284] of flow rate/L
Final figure 0.08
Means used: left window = 400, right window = 369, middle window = 363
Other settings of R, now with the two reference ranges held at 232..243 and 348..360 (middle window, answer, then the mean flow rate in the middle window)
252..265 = -1.2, 394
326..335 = -0.4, 386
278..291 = 0.7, 345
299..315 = 0.1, 366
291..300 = 0.0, 365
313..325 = -0.2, 374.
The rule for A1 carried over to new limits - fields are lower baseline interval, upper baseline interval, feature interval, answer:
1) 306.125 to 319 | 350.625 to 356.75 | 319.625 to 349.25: 0.02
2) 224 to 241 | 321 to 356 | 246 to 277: -0.05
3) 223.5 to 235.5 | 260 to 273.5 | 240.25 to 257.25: -0.04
